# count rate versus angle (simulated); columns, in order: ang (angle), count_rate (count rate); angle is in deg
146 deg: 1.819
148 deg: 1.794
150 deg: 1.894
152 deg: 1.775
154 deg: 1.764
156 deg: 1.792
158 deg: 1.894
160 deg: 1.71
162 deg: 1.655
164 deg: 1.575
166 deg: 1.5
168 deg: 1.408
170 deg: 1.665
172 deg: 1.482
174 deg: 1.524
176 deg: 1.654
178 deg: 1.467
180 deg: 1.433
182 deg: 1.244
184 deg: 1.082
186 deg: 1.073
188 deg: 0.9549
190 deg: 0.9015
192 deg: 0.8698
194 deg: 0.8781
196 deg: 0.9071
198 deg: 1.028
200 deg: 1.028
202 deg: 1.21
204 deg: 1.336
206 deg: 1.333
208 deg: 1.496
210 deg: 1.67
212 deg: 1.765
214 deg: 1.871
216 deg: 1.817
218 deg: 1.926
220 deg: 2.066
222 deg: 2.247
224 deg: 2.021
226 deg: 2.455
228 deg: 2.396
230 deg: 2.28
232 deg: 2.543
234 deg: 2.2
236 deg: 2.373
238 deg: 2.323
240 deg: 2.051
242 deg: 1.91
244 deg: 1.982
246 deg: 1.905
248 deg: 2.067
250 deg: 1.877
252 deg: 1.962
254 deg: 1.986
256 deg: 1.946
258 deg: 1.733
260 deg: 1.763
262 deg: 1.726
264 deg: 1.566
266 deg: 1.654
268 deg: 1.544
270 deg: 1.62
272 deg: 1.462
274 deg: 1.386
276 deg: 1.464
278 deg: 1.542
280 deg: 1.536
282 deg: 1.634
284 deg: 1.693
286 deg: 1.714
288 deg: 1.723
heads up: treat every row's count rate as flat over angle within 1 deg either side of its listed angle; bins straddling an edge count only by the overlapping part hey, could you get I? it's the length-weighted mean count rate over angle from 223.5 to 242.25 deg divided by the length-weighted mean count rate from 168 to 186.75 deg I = 1.6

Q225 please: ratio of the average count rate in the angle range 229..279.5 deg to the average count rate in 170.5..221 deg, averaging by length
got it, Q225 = 1.37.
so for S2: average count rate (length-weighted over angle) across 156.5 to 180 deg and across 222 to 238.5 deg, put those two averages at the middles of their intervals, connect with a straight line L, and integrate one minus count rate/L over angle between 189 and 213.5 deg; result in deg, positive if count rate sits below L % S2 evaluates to 9.6 deg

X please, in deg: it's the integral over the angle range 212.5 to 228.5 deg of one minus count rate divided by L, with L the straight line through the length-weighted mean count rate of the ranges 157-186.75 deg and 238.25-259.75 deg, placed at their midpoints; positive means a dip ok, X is -2.7 deg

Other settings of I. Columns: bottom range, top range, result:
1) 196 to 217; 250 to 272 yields 1.22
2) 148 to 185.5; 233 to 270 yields 1.21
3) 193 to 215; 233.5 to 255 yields 1.56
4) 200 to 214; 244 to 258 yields 1.33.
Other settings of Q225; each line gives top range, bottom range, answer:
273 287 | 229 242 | 0.69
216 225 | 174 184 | 1.43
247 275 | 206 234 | 0.86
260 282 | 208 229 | 0.78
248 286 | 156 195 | 1.22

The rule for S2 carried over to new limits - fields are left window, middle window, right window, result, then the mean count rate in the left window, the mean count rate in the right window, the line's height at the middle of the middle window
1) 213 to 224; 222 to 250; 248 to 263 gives -3.6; 1.99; 1.87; 1.93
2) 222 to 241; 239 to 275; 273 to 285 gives 2.0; 2.29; 1.54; 1.89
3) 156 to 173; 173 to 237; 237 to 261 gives 7.3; 1.62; 1.96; 1.78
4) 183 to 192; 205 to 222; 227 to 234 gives 0.6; 0.988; 2.38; 1.83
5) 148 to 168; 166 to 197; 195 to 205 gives 3.2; 1.72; 1.1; 1.37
